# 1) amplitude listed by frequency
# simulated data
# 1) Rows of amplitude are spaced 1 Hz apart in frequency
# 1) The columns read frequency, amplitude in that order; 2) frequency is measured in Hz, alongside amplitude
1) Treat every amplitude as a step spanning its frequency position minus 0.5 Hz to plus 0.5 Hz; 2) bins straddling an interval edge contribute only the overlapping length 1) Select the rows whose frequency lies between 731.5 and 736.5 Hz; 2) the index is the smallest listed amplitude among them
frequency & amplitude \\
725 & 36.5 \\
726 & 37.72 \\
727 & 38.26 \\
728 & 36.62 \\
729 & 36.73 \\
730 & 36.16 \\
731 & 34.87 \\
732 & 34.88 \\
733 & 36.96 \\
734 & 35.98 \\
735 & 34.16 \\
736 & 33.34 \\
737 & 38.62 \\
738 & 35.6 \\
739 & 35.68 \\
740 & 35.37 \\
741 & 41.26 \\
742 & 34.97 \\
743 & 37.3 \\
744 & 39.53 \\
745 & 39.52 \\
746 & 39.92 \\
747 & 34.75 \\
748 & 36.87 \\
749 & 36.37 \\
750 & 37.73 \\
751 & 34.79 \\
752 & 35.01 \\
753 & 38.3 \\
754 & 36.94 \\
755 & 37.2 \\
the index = 33.34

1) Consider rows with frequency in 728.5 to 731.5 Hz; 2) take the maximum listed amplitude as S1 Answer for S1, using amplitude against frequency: 36.73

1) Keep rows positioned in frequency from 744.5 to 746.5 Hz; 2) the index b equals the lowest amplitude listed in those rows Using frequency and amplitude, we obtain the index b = 39.52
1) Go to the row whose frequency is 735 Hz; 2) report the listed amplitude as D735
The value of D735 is 34.16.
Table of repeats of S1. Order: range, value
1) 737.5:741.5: 41.26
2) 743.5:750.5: 39.92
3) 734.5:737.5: 38.62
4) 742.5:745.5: 39.53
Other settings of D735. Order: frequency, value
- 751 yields 34.79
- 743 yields 37.3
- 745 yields 39.52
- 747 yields 34.75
